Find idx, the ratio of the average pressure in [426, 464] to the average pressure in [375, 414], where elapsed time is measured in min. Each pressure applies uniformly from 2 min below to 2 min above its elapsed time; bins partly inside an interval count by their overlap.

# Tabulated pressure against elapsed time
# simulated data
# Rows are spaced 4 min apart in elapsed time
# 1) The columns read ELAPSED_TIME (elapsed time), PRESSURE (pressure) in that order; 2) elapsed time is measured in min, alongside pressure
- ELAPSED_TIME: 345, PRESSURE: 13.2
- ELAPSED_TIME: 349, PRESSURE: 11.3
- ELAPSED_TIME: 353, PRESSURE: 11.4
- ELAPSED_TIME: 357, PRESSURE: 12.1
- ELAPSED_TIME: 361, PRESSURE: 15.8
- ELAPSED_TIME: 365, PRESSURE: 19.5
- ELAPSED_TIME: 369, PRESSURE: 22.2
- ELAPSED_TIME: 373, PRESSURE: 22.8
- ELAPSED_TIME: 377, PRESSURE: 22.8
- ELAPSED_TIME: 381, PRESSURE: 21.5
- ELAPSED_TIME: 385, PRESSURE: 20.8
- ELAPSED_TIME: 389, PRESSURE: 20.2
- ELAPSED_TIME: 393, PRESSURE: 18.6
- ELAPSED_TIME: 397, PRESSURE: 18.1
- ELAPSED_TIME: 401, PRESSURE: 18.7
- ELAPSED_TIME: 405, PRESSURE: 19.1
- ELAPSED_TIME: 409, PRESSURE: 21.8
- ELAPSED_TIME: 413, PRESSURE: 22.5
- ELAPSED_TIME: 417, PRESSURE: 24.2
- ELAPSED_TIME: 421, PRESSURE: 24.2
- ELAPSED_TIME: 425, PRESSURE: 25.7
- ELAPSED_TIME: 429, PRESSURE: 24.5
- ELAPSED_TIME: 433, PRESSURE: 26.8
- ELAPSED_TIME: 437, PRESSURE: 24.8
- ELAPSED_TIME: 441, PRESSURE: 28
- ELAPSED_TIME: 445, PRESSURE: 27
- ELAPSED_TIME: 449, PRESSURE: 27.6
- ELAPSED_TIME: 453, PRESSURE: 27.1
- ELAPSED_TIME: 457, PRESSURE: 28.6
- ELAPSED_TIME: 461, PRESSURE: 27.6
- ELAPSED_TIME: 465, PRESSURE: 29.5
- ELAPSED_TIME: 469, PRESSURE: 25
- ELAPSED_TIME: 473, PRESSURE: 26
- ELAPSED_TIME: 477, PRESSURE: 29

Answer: 1.32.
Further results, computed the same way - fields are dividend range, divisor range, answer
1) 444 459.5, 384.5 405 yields 1.44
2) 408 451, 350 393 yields 1.35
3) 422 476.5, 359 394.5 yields 1.31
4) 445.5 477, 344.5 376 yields 1.67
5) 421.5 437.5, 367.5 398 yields 1.21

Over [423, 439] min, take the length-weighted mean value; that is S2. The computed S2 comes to 25.5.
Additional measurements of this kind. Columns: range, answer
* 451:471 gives 27.6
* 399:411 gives 19.9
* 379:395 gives 20.3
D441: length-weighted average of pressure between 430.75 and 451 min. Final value 26.8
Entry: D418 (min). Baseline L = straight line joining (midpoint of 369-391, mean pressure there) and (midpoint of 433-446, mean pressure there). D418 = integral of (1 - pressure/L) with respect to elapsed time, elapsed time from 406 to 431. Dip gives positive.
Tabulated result 1.3 min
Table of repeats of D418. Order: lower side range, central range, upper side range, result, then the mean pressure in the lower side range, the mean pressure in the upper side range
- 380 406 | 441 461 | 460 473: -1.6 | 19.5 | 27.1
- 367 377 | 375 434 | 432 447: 6.4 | 22.6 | 26.6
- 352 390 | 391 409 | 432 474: 2.4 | 19.1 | 27.1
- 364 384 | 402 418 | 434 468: 1.9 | 21.8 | 27.4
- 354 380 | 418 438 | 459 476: -1.0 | 19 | 27.1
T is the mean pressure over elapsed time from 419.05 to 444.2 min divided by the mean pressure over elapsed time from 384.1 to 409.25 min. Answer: 1.3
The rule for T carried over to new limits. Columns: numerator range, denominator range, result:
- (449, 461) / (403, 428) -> 1.21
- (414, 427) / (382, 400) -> 1.26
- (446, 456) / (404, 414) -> 1.29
